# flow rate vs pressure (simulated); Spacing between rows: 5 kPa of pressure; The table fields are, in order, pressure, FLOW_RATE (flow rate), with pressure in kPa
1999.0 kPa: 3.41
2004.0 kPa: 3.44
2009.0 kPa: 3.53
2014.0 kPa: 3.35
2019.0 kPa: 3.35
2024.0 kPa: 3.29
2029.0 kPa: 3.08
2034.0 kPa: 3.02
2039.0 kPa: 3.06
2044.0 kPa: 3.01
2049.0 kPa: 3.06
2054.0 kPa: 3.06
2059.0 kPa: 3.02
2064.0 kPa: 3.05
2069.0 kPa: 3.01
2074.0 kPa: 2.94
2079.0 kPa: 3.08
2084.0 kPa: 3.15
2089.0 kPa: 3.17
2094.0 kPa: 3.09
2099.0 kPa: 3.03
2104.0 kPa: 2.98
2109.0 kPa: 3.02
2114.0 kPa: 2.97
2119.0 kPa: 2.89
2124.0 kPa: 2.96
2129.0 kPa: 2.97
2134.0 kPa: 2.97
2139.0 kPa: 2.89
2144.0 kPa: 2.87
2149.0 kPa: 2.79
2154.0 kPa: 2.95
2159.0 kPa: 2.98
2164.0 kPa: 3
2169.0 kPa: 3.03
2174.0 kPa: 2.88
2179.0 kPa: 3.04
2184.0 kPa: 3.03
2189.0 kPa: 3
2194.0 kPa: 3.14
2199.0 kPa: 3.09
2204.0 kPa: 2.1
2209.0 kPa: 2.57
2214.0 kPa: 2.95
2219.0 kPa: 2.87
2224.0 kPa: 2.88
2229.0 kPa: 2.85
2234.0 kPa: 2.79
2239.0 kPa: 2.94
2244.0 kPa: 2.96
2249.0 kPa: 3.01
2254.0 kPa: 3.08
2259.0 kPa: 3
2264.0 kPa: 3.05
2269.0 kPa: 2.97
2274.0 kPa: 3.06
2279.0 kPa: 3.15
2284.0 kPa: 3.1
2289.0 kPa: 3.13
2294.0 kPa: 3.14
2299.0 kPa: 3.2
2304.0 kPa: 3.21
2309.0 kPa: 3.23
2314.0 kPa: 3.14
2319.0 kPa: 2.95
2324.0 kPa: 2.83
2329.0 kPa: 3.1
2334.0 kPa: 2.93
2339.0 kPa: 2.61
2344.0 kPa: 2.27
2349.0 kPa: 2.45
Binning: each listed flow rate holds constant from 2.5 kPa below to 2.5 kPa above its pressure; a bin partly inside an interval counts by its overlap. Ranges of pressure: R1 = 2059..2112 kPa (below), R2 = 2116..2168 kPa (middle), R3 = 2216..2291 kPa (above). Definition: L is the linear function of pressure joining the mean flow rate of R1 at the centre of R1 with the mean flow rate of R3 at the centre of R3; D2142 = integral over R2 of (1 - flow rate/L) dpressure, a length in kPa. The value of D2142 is 1.69 kPa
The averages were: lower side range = 3.05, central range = 2.93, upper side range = 2.99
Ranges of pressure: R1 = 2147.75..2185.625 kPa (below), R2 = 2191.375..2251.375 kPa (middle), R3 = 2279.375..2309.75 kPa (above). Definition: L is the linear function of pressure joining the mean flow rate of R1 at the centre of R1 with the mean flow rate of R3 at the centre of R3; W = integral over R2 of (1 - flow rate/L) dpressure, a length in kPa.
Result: 4.0 kPa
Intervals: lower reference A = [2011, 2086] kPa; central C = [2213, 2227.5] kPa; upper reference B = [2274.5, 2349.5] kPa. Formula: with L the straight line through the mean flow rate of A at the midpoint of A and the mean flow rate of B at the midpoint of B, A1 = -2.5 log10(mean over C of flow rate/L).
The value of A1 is 0.05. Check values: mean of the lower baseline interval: 3.1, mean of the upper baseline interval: 2.98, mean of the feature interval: 2.89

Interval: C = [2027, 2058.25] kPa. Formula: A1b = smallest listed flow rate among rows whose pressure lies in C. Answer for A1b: 3.01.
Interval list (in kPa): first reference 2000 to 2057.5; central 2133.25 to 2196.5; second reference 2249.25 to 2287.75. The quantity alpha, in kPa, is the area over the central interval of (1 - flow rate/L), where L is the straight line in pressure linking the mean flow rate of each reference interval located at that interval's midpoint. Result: 3.1 kPa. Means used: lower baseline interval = 3.21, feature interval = 2.97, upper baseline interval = 3.06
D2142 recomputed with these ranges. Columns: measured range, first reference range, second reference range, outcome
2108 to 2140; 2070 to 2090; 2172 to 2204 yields 0.8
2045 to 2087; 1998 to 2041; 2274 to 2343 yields 2.5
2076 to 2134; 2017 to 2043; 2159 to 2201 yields 1.1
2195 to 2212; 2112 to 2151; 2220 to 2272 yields 1.7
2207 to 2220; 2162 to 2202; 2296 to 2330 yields 1.0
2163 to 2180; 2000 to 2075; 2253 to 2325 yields 0.8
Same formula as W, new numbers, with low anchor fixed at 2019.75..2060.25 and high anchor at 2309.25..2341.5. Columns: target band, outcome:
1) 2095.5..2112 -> 0.2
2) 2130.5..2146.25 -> 0.7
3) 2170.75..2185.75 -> 0.2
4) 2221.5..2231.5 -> 0.4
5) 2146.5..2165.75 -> 0.7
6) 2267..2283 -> -0.5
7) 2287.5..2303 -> -1.1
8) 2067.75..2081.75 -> 0.3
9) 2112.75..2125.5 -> 0.5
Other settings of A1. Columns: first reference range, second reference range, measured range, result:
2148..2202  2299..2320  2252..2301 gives 0.009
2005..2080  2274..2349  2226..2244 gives 0.056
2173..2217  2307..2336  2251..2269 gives -0.030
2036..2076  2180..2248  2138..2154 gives 0.028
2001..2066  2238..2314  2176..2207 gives 0.081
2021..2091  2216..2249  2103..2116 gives 0.009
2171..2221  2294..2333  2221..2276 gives 0.003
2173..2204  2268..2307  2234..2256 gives 0.030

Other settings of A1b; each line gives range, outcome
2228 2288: 2.79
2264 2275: 2.97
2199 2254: 2.1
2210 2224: 2.87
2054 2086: 2.94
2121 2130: 2.96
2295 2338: 2.83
